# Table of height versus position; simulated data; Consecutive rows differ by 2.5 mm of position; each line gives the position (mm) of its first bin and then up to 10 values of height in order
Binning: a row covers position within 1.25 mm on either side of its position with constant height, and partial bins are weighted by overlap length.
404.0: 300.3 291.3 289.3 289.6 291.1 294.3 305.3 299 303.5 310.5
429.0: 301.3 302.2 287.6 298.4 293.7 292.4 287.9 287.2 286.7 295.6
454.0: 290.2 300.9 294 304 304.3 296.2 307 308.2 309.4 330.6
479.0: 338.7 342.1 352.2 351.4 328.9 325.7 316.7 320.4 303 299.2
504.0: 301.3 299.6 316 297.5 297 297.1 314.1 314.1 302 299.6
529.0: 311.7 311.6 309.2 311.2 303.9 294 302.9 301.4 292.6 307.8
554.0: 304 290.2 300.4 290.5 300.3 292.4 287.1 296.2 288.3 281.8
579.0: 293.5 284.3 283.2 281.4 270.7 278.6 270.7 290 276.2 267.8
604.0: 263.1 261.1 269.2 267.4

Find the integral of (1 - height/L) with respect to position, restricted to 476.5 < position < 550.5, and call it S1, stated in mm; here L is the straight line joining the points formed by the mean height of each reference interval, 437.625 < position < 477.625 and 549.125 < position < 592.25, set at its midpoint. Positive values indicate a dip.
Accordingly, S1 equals -4.5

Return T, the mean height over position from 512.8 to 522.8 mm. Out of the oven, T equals 306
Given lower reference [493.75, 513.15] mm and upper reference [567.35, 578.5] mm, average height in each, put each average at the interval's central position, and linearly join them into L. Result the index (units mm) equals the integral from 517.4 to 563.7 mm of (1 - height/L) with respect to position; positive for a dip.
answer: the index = -1.0 mm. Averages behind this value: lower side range 306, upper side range 289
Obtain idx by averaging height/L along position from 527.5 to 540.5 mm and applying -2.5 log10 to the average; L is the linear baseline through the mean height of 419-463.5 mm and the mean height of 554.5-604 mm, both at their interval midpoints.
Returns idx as -0.07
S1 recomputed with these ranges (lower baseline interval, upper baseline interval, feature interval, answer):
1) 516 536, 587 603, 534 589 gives -0.6 mm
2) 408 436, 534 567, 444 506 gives -2.7 mm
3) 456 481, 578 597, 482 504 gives -1.4 mm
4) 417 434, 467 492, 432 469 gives 2.3 mm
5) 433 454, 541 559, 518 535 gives -0.6 mm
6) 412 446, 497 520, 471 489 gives -2.0 mm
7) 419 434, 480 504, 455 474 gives 0.8 mm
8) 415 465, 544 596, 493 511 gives -0.8 mm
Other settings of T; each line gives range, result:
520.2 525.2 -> 308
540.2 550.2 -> 298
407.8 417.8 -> 291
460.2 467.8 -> 301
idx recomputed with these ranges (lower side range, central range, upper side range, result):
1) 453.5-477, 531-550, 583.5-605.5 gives -0.06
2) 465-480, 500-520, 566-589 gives 0.01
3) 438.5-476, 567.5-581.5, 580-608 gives -0.04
